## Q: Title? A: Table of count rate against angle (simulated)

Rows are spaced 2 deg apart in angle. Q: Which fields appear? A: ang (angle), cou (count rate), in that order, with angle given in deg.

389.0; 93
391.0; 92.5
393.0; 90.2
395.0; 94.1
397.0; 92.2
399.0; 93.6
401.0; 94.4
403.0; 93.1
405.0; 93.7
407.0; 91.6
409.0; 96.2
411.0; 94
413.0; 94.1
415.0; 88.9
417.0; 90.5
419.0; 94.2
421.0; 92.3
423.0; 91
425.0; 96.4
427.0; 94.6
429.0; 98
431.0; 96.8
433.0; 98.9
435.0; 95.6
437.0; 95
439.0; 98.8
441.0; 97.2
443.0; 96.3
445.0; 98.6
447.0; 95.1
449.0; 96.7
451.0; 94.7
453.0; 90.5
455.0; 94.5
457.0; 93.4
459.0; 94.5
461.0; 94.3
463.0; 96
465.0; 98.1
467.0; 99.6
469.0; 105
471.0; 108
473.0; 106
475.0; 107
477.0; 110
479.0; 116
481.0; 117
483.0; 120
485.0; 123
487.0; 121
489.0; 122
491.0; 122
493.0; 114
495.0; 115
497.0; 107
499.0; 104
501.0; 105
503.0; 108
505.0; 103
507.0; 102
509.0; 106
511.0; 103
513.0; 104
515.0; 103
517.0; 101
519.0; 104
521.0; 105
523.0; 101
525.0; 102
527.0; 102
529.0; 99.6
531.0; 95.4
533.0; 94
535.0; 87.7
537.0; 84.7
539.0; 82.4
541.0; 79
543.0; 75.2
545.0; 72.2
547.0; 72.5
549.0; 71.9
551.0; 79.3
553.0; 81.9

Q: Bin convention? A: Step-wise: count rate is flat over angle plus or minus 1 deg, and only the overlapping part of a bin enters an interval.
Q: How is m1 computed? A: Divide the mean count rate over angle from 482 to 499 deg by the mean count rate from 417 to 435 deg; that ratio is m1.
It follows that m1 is 1.23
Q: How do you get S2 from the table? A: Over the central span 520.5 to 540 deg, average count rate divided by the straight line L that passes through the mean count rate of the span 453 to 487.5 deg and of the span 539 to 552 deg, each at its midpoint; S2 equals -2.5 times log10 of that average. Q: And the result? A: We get -0.16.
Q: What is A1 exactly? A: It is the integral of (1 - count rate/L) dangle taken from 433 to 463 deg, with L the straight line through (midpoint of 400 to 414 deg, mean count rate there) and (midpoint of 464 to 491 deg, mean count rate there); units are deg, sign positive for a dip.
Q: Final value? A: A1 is 2.56 deg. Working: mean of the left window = 93.9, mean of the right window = 112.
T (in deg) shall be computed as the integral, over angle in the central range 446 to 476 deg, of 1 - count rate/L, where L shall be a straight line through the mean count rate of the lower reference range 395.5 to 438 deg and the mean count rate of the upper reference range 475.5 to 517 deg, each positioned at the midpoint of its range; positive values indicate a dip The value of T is 1.5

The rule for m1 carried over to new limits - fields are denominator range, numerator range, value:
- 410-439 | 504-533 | 1.08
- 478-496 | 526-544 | 0.75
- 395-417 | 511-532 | 1.09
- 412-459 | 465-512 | 1.16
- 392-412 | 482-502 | 1.24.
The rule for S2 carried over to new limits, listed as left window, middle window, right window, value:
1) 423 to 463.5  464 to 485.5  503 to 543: -0.14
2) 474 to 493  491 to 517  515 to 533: 0.03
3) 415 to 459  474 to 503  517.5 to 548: -0.23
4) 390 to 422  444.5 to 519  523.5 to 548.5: -0.18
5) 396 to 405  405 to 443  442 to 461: -0.01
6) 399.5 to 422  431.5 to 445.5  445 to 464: -0.04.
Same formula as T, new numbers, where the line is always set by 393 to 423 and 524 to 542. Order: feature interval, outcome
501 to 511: -1.36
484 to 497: -3.71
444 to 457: -0.33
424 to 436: -0.52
